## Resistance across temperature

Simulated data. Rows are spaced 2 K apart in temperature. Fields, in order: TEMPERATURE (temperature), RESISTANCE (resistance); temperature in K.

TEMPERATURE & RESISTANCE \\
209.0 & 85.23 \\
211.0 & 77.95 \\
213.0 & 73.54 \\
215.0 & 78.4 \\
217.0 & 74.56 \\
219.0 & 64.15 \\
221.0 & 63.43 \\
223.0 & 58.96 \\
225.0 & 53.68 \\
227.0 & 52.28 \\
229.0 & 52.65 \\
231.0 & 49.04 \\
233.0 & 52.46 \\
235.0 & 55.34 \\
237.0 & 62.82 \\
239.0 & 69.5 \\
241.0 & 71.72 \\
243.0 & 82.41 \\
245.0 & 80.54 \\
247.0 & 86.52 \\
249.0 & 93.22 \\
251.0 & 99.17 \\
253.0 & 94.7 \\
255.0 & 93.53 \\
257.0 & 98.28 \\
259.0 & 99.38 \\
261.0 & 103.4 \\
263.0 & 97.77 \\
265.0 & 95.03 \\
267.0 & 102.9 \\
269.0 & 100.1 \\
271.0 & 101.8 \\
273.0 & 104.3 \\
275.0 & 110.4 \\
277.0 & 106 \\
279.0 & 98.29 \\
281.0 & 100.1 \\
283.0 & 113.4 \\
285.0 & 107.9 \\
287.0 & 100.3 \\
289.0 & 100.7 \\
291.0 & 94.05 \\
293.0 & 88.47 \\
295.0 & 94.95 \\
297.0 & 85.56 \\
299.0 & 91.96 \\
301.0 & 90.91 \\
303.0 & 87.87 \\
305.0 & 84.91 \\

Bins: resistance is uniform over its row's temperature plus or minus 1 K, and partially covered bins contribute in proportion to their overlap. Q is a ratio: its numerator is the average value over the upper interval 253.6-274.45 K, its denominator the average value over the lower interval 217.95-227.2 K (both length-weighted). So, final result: 1.69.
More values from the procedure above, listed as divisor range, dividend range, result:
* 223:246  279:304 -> 1.56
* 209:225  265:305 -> 1.41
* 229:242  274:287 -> 1.77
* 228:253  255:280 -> 1.40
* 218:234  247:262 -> 1.73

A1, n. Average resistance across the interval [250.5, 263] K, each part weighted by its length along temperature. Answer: 98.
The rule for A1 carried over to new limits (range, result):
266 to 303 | 99.2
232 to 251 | 74.1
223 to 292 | 87.3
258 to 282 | 102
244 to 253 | 90.4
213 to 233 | 61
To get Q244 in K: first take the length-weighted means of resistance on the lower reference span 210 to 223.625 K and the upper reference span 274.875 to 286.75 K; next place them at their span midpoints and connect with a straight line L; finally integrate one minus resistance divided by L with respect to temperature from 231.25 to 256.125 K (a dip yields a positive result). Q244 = 2.3 K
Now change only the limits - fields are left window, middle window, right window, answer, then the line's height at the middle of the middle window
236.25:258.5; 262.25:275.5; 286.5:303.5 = -1.9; 88.7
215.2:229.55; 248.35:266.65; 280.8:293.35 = -3.2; 83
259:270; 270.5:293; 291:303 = -1.9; 94.8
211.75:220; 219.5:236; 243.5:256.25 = 5.0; 79.2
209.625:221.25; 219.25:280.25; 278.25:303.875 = 1.2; 83.7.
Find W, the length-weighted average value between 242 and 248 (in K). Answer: 83.2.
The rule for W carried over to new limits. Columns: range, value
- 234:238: 59.1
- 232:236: 53.9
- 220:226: 58.7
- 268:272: 101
